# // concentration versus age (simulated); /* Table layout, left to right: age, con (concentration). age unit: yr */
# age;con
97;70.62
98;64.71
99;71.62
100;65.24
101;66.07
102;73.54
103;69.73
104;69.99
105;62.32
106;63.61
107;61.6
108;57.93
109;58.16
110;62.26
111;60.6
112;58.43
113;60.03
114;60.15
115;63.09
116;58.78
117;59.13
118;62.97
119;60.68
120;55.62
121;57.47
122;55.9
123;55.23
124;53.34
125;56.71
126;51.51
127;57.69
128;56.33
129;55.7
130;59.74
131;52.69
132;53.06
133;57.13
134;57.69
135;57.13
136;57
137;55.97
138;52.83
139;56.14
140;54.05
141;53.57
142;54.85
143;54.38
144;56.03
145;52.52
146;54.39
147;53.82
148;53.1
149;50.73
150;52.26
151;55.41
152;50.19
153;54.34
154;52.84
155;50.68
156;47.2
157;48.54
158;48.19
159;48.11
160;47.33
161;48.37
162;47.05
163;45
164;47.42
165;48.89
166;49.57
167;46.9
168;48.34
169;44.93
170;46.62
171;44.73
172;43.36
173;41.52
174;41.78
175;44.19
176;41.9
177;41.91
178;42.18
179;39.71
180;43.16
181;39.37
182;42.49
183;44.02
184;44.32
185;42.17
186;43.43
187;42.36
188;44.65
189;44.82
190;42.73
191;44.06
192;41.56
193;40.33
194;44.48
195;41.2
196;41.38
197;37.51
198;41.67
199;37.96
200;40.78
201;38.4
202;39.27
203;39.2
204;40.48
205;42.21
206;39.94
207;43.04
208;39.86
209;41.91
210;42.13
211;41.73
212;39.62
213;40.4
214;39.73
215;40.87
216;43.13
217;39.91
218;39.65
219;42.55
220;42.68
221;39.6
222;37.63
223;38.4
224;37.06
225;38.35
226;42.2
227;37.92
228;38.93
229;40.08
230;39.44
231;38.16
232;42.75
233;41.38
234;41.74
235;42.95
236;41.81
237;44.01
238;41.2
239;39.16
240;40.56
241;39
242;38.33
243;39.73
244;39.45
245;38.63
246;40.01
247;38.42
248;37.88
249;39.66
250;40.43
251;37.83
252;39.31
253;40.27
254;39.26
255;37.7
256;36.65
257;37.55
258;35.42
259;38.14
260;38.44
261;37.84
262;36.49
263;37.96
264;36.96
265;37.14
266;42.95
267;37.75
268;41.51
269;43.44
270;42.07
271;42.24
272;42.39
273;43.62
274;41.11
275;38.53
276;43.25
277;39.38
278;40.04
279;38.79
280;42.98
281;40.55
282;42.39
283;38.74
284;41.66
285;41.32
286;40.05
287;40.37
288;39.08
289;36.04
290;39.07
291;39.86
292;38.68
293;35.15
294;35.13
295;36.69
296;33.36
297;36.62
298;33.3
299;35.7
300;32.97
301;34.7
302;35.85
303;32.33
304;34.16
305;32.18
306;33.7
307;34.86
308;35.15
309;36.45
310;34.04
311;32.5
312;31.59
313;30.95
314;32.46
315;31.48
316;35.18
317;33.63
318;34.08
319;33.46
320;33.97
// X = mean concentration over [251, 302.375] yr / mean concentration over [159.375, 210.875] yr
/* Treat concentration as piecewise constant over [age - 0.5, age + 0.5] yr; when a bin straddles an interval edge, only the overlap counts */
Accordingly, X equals 0.9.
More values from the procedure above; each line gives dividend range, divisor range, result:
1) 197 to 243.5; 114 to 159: 0.73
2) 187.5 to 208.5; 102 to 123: 0.67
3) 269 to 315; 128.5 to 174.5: 0.73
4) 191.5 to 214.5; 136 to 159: 0.77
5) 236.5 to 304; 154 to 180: 0.85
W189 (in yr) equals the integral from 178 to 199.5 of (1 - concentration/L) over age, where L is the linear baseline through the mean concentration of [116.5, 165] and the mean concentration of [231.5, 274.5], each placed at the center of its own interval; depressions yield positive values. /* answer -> 2.55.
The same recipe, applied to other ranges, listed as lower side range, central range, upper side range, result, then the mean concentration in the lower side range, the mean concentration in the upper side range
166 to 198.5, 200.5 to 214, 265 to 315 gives 0.4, 43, 37.6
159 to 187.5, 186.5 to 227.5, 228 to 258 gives 1.3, 44.5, 39.7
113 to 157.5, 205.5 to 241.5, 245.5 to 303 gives 3.4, 55.2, 38.7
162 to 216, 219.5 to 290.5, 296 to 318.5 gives -4.1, 42.5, 33.8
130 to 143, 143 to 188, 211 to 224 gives 2.6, 55.3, 40.3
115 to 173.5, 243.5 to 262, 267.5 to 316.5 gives 1.4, 52.7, 37.4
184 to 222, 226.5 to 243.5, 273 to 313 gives -0.3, 41.3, 37.1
